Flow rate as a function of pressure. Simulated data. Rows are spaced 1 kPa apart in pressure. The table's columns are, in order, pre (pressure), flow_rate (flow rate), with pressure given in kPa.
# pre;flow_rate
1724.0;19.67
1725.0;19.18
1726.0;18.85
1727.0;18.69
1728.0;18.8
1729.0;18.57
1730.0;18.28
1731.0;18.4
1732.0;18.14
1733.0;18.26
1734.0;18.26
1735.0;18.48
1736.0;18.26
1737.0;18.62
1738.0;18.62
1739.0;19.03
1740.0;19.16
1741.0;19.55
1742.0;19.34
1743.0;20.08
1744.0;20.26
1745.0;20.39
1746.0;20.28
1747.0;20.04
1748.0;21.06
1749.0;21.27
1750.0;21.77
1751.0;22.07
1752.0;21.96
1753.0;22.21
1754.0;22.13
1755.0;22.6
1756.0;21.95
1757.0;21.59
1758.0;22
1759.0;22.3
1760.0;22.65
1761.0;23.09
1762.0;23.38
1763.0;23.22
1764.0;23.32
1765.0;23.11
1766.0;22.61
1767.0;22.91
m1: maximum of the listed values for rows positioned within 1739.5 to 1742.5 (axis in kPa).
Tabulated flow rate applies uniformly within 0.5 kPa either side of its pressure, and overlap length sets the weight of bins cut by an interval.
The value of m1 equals 19.55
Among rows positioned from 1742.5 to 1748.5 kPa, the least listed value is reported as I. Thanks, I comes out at 20.04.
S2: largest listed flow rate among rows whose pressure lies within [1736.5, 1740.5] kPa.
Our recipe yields 19.16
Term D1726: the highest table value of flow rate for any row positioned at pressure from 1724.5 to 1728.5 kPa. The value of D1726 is 19.18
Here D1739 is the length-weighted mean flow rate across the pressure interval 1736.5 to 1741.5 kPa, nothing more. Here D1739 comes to 19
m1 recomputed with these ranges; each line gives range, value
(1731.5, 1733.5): 18.26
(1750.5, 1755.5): 22.6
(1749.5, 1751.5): 22.07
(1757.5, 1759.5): 22.3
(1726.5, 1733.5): 18.8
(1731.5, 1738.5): 18.62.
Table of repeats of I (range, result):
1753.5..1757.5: 21.59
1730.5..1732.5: 18.14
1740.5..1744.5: 19.34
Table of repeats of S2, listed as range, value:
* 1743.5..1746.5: 20.39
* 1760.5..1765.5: 23.38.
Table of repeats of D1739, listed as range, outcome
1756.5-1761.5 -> 22.3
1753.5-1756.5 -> 22.2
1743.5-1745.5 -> 20.3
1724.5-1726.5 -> 19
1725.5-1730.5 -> 18.6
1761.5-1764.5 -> 23.3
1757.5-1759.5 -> 22.1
